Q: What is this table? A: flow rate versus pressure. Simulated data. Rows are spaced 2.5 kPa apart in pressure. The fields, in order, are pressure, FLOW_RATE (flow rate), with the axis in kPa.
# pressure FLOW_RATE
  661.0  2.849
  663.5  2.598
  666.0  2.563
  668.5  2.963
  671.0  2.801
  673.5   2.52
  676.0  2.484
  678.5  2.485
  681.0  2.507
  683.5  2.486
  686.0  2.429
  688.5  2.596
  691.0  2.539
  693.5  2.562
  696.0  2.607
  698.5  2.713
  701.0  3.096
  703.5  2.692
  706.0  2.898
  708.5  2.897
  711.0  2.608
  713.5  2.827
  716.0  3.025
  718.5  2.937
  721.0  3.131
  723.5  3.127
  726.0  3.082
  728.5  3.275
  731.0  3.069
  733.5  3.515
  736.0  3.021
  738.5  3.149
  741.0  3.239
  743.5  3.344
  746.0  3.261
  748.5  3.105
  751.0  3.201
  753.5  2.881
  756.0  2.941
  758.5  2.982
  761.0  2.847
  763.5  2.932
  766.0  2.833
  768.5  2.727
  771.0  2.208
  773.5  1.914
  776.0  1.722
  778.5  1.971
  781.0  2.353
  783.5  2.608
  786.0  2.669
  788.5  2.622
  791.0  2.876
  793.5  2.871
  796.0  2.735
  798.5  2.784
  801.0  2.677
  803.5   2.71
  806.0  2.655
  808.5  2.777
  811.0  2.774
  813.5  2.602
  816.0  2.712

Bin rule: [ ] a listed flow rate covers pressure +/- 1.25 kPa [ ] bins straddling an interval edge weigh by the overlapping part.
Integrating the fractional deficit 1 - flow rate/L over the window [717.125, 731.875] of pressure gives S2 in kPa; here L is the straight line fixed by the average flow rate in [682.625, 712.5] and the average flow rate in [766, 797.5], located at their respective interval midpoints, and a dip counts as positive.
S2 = -2.8 kPa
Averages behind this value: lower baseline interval 2.68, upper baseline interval 2.46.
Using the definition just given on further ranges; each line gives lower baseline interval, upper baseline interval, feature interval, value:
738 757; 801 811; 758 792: 5.05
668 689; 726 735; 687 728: 1.57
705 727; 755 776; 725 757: -4.43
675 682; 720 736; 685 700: 0.58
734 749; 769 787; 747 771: -1.51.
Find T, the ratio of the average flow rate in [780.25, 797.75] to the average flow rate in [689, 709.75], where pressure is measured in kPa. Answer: 1.0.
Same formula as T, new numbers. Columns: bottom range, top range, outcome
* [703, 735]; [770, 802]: 0.82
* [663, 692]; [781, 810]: 1.05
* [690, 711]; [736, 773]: 1.08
